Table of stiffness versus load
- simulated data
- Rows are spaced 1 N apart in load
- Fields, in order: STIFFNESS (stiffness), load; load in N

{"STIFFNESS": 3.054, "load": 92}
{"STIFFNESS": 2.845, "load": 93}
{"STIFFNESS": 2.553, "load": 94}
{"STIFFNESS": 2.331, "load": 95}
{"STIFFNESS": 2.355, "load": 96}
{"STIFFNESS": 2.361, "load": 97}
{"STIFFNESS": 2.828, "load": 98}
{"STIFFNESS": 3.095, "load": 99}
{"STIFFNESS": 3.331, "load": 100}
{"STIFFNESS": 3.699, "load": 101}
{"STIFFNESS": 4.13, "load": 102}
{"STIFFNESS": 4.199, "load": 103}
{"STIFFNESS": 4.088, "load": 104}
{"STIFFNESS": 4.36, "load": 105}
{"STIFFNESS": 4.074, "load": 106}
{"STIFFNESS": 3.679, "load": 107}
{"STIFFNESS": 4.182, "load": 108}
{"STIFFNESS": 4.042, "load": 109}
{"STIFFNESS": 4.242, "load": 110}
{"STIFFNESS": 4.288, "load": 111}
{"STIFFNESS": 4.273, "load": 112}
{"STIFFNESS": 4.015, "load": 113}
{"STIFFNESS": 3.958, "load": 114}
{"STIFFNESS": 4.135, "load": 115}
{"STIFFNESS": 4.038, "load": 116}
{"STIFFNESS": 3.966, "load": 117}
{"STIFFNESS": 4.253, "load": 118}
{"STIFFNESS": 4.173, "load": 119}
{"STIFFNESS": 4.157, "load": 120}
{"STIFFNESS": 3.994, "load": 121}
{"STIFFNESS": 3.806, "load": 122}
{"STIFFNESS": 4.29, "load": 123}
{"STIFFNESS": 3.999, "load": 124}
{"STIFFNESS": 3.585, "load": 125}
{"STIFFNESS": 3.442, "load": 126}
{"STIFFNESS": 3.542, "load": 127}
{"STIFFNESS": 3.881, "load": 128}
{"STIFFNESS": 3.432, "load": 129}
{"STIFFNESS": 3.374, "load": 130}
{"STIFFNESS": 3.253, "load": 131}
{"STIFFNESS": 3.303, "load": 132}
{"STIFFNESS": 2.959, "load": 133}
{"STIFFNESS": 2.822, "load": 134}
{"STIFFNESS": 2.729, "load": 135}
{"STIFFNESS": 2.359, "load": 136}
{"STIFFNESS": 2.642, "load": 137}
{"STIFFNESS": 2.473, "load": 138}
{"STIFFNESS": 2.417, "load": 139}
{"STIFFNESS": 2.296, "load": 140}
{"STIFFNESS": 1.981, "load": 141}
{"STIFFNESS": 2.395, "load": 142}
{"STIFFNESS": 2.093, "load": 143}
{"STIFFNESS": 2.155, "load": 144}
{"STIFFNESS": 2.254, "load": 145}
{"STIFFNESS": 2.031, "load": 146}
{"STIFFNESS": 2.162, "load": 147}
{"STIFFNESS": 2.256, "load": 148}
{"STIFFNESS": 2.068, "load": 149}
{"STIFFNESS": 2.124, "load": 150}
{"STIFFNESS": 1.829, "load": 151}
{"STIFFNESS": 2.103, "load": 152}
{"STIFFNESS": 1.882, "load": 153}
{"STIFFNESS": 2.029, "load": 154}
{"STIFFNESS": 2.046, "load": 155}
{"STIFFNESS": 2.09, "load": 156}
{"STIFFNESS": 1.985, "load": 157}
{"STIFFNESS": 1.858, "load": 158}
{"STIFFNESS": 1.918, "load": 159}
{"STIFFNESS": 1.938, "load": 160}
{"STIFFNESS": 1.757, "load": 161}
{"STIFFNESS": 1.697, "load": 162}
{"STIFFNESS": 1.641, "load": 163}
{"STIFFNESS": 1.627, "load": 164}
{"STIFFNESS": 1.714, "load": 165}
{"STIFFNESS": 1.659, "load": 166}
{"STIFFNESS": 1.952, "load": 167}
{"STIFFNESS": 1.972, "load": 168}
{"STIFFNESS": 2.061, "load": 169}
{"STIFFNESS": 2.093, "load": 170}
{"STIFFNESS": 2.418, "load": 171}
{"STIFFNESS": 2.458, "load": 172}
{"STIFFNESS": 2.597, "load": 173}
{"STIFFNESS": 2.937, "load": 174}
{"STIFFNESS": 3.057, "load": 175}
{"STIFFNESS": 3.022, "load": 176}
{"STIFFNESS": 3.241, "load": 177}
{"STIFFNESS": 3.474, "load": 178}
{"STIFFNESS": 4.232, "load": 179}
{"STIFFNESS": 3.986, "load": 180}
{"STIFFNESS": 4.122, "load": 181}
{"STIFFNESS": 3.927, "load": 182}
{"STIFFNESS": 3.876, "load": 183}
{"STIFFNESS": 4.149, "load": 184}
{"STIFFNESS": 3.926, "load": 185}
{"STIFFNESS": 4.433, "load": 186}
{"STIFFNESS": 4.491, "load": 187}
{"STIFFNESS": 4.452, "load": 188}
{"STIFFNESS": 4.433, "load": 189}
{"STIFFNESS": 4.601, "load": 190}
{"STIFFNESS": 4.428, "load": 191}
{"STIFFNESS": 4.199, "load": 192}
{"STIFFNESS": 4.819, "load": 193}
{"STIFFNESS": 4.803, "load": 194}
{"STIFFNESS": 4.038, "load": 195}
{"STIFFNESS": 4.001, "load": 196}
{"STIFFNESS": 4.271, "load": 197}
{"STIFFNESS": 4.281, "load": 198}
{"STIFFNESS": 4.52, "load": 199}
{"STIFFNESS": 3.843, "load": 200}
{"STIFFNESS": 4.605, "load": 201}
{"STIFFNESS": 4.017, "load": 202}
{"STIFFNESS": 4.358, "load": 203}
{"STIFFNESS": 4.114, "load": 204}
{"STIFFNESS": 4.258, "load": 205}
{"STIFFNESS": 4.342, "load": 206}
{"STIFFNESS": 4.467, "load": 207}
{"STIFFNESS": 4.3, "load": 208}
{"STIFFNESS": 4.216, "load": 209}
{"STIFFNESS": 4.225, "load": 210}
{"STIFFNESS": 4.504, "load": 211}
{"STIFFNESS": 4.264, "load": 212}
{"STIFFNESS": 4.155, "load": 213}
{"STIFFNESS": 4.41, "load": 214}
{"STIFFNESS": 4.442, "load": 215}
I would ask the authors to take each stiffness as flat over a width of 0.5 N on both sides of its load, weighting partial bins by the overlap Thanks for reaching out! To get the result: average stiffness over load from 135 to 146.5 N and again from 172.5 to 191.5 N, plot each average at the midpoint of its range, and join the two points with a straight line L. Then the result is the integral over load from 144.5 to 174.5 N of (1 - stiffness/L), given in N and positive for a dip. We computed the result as 9.48 N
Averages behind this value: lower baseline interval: 2.3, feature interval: 2.04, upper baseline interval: 3.86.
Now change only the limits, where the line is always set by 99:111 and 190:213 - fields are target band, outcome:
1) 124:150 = 8.6 N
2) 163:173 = 5.2 N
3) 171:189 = 2.5 N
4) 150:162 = 6.4 N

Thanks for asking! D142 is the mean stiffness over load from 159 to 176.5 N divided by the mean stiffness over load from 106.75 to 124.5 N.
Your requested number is 0.52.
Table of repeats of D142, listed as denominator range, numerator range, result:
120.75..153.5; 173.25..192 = 1.41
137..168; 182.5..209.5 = 2.13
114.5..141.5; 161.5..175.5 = 0.63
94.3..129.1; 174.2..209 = 1.10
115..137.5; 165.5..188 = 0.90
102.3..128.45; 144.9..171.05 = 0.49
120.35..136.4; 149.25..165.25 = 0.55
